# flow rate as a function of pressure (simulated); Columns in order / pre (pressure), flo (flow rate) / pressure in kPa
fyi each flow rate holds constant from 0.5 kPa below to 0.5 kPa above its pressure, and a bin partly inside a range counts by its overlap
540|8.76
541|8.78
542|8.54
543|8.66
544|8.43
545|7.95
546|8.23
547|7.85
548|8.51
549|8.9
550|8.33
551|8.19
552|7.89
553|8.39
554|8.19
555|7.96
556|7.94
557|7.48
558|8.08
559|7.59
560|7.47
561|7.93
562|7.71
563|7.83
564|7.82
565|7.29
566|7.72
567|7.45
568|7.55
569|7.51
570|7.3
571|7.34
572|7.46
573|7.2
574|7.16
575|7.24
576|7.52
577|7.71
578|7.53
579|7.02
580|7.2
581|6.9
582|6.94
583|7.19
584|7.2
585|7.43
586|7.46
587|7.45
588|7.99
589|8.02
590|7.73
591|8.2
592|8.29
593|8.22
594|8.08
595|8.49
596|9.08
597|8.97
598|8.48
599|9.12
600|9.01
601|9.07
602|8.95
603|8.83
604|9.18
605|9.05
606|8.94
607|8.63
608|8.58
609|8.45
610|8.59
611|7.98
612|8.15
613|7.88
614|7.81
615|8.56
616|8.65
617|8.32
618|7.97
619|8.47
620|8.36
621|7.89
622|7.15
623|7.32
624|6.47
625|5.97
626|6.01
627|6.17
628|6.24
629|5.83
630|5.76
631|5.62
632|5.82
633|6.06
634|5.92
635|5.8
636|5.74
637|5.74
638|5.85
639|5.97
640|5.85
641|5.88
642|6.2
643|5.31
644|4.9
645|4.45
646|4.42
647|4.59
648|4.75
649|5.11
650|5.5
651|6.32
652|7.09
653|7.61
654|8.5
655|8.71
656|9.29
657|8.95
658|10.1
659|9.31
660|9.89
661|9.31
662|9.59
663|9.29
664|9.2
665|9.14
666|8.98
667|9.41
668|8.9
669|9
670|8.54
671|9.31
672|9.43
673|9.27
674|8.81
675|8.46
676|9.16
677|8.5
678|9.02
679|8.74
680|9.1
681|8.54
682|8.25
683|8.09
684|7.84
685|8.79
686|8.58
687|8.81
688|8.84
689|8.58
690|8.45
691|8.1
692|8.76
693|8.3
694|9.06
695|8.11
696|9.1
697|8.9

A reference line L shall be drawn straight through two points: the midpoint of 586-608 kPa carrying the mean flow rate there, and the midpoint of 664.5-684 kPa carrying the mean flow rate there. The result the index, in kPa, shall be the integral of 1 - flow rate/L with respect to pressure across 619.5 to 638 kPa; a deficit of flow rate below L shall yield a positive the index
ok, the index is 5.0 kPa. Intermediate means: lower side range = 8.54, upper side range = 8.85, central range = 6.31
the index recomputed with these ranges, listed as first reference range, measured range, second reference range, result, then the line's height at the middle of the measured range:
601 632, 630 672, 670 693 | 5.3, 8.23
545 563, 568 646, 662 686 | 9.4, 8.4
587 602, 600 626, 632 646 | -3.2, 7.28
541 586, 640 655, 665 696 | 4.6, 8.45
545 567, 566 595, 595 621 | 2.5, 8.25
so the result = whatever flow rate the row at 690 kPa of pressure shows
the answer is 8.45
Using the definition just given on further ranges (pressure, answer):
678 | 9.02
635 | 5.8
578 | 7.53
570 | 7.3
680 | 9.1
